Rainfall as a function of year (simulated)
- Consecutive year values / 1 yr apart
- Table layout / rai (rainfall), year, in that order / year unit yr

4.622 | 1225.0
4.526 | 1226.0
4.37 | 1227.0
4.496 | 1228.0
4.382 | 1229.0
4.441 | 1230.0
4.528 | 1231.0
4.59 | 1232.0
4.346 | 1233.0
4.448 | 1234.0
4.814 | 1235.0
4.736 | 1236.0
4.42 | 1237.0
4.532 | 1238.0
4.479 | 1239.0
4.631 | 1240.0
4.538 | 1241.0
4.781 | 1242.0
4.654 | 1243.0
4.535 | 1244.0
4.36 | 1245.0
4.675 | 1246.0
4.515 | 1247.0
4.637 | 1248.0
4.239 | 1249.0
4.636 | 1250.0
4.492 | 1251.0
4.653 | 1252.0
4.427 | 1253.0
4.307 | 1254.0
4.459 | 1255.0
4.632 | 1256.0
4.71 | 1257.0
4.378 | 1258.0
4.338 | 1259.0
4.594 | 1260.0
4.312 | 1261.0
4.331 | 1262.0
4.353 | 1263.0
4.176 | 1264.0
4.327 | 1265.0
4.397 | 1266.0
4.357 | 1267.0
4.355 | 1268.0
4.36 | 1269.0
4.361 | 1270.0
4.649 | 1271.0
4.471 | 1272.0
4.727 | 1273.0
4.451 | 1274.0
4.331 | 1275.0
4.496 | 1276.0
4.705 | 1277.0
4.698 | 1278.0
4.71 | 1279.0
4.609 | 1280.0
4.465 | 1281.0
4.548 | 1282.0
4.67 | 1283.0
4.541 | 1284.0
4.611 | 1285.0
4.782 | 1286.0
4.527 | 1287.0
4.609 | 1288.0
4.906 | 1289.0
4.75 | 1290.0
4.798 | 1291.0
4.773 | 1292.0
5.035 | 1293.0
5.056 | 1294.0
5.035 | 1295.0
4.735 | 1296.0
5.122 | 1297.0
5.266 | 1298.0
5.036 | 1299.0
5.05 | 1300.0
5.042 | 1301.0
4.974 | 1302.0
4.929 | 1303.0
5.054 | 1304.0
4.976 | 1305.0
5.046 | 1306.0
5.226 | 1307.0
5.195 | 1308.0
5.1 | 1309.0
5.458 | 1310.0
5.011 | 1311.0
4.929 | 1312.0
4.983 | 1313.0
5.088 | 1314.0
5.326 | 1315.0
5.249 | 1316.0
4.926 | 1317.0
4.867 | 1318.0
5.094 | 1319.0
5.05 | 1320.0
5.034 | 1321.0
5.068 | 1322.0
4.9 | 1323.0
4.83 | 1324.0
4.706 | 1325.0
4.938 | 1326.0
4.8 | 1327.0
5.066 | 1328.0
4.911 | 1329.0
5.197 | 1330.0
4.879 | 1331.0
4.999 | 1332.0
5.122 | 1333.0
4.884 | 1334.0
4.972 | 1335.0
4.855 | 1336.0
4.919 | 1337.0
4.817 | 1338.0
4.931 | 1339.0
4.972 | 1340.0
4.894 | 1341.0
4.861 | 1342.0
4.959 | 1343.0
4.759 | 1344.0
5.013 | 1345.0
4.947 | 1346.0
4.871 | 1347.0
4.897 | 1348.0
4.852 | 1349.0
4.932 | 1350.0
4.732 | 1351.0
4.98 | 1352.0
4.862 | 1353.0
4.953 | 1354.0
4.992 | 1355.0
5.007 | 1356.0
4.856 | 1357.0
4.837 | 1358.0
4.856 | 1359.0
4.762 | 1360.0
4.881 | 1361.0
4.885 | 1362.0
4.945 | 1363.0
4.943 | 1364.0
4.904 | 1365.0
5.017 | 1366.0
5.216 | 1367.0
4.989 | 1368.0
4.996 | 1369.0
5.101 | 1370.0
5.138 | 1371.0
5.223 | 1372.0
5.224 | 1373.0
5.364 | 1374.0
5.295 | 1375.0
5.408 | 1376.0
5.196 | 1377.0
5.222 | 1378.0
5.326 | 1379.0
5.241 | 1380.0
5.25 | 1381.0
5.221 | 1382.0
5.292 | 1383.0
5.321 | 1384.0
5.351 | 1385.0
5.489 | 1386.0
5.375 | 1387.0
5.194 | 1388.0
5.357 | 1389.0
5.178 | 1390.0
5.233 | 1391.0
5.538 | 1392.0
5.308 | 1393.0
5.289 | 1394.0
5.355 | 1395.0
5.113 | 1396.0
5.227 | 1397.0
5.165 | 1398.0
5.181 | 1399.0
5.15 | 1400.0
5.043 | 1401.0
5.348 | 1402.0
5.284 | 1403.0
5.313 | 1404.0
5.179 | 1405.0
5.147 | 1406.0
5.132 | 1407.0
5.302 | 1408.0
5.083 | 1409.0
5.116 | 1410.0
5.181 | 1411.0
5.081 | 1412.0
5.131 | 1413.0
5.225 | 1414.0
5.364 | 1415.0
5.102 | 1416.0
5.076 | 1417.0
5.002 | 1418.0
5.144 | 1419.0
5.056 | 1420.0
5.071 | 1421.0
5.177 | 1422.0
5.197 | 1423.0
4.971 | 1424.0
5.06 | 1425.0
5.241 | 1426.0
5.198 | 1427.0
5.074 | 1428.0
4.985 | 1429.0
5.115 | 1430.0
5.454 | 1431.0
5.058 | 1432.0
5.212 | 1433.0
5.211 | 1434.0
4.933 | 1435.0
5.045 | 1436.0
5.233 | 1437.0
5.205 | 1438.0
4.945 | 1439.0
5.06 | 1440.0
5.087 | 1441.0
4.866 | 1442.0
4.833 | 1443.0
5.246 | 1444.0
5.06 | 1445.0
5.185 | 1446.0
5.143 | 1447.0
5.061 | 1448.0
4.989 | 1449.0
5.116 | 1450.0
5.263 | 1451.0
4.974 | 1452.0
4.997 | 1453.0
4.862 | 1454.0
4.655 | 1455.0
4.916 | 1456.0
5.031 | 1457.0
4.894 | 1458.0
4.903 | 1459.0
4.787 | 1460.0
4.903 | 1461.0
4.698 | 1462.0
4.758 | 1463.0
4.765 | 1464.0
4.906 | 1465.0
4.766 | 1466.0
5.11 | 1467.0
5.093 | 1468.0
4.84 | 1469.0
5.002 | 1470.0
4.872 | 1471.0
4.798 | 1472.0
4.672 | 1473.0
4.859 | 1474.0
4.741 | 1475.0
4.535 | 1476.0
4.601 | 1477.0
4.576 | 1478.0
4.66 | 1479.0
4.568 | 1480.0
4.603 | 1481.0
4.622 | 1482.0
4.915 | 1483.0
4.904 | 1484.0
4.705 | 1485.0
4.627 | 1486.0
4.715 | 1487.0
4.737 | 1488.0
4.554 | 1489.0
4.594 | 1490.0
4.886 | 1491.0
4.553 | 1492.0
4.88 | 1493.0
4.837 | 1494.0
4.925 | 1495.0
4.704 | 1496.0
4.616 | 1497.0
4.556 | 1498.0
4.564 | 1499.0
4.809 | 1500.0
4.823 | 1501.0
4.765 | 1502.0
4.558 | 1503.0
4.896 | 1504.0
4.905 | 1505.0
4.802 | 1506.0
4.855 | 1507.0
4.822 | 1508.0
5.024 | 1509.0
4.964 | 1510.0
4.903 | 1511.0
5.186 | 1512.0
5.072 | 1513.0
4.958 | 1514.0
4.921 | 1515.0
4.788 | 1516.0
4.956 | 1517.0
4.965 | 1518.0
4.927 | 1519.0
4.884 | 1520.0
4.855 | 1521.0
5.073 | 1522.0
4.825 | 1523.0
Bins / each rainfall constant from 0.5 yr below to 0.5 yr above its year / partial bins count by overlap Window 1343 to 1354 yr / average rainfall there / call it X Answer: 4.89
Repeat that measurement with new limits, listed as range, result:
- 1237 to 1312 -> 4.67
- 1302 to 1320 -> 5.08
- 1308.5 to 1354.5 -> 4.97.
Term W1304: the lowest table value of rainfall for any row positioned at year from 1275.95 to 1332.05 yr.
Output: 4.465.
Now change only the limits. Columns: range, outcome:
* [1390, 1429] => 4.971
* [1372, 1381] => 5.196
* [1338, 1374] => 4.732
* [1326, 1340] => 4.8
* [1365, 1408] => 4.904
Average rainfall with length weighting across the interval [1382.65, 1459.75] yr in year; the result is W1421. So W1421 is 5.14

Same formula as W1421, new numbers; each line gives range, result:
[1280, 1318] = 4.94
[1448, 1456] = 4.98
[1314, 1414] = 5.08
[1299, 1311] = 5.09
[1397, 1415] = 5.19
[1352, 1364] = 4.9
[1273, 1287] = 4.59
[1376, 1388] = 5.3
